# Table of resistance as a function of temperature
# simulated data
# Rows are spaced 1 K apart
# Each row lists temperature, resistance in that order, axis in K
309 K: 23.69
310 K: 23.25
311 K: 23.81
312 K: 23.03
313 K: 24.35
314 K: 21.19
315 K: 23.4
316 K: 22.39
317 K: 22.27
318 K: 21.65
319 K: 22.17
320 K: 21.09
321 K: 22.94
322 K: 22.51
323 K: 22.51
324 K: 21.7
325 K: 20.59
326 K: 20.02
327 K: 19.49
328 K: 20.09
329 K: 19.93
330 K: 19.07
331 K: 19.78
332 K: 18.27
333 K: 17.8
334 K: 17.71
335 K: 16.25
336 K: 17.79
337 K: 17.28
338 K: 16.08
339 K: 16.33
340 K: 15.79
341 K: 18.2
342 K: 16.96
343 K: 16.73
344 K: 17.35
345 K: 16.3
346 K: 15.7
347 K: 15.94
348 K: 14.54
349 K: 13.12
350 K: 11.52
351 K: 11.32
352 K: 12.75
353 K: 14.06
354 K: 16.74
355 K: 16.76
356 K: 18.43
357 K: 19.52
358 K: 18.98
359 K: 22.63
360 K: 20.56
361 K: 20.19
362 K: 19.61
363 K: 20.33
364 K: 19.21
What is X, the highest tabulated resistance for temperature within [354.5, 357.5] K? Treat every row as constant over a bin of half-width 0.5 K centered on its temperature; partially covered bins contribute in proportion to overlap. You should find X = 19.52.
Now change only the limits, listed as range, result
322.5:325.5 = 22.51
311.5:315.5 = 24.35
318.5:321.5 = 22.94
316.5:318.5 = 22.27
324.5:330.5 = 20.59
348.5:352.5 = 13.12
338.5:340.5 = 16.33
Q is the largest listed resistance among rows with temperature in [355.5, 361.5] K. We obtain 22.63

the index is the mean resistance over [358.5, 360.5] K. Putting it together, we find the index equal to 21.6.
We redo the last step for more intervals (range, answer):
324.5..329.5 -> 20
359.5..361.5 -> 20.4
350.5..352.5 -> 12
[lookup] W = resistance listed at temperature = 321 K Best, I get 22.94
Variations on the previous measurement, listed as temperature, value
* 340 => 15.79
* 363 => 20.33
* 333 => 17.8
